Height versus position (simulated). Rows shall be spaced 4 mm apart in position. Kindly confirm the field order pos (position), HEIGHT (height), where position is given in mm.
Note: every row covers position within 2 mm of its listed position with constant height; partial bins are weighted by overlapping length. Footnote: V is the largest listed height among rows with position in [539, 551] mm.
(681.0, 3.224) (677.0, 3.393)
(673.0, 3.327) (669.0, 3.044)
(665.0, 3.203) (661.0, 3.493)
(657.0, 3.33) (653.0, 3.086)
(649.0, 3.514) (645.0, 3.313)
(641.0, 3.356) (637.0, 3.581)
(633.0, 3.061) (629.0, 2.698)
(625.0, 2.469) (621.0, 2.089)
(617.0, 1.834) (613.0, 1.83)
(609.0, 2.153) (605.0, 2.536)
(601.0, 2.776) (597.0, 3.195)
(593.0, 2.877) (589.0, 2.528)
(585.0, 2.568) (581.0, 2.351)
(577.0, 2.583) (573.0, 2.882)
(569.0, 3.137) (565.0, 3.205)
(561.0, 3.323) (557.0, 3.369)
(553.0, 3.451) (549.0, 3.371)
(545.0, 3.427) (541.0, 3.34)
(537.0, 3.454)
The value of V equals 3.427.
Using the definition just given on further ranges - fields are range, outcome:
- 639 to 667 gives 3.514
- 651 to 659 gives 3.33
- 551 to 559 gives 3.451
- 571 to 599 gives 3.195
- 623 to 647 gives 3.581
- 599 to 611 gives 2.776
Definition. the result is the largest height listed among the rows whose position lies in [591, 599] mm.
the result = 3.195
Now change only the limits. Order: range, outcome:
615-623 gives 2.089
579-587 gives 2.568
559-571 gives 3.323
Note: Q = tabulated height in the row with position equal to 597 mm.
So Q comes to 3.195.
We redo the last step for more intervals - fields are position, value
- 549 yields 3.371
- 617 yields 1.834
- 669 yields 3.044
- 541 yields 3.34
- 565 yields 3.205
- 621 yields 2.089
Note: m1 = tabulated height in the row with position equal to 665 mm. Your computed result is 3.203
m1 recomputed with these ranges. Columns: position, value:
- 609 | 2.153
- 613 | 1.83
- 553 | 3.451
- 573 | 2.882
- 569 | 3.137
